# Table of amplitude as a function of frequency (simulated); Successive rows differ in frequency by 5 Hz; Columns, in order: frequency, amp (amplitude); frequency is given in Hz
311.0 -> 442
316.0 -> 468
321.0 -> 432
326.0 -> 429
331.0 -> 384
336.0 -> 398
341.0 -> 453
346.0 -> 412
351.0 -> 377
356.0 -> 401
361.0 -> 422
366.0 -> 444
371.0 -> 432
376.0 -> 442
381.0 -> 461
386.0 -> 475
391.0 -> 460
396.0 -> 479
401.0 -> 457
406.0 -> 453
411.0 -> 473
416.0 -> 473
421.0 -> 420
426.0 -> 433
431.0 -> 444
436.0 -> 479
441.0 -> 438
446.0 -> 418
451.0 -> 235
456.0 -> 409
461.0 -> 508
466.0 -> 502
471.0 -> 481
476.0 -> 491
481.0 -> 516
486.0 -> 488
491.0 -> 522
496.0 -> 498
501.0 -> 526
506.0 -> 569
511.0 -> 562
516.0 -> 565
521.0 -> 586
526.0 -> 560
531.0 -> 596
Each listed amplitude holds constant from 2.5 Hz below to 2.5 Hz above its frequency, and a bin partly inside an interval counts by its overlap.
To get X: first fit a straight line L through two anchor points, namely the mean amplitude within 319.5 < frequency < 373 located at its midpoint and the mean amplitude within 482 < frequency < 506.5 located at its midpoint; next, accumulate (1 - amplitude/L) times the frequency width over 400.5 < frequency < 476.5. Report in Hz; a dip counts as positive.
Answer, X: 5.58 Hz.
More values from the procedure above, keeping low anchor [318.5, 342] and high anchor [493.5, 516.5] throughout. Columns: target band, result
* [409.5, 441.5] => 2.2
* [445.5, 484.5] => 5.1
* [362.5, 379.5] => 0.3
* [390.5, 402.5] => -0.1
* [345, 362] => 1.3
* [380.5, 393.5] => -0.2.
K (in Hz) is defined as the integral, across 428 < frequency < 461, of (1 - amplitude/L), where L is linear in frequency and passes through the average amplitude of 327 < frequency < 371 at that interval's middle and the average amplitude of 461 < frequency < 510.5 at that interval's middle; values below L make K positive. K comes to 4.78 Hz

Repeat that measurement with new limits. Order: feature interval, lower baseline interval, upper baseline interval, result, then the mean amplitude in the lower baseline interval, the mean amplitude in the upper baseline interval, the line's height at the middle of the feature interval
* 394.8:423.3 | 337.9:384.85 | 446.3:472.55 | -2.2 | 428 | 424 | 426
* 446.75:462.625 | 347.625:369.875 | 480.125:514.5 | 3.6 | 412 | 527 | 492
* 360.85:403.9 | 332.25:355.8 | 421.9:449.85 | -3.8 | 408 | 431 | 417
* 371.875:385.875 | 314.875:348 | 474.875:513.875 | 0.0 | 424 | 523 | 453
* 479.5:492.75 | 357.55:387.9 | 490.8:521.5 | 0.6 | 444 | 546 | 531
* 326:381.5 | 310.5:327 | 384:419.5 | 4.1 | 444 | 466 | 453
